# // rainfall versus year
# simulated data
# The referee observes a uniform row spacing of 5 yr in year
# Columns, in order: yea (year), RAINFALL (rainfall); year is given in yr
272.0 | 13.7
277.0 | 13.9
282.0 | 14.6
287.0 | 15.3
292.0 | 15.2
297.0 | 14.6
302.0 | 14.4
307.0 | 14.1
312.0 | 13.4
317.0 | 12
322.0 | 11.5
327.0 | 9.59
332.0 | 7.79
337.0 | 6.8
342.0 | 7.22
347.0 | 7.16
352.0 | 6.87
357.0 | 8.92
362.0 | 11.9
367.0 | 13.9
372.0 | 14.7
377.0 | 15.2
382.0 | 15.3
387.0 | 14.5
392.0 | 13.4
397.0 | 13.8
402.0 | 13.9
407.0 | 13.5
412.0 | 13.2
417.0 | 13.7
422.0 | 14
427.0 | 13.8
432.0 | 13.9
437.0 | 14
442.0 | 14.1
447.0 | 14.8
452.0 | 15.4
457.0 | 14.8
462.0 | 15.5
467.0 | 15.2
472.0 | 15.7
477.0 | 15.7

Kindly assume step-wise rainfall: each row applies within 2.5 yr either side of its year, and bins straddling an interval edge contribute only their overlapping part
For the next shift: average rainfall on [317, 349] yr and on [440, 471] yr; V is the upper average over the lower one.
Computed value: 1.74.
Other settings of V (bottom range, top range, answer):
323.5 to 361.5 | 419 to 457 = 1.77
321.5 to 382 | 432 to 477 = 1.45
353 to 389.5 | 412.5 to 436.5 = 1.04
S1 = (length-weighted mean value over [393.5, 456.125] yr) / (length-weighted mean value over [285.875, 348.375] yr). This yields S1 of 1.22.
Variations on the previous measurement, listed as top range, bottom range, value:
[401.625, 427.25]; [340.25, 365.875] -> 1.56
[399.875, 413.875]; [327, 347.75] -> 1.80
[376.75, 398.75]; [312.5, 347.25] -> 1.56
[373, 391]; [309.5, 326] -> 1.23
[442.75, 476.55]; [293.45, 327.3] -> 1.16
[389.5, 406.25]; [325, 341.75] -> 1.73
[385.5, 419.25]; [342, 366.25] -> 1.53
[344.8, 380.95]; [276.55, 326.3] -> 0.83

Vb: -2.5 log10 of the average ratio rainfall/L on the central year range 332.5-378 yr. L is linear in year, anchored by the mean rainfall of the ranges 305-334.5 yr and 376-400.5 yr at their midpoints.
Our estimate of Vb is 0.29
